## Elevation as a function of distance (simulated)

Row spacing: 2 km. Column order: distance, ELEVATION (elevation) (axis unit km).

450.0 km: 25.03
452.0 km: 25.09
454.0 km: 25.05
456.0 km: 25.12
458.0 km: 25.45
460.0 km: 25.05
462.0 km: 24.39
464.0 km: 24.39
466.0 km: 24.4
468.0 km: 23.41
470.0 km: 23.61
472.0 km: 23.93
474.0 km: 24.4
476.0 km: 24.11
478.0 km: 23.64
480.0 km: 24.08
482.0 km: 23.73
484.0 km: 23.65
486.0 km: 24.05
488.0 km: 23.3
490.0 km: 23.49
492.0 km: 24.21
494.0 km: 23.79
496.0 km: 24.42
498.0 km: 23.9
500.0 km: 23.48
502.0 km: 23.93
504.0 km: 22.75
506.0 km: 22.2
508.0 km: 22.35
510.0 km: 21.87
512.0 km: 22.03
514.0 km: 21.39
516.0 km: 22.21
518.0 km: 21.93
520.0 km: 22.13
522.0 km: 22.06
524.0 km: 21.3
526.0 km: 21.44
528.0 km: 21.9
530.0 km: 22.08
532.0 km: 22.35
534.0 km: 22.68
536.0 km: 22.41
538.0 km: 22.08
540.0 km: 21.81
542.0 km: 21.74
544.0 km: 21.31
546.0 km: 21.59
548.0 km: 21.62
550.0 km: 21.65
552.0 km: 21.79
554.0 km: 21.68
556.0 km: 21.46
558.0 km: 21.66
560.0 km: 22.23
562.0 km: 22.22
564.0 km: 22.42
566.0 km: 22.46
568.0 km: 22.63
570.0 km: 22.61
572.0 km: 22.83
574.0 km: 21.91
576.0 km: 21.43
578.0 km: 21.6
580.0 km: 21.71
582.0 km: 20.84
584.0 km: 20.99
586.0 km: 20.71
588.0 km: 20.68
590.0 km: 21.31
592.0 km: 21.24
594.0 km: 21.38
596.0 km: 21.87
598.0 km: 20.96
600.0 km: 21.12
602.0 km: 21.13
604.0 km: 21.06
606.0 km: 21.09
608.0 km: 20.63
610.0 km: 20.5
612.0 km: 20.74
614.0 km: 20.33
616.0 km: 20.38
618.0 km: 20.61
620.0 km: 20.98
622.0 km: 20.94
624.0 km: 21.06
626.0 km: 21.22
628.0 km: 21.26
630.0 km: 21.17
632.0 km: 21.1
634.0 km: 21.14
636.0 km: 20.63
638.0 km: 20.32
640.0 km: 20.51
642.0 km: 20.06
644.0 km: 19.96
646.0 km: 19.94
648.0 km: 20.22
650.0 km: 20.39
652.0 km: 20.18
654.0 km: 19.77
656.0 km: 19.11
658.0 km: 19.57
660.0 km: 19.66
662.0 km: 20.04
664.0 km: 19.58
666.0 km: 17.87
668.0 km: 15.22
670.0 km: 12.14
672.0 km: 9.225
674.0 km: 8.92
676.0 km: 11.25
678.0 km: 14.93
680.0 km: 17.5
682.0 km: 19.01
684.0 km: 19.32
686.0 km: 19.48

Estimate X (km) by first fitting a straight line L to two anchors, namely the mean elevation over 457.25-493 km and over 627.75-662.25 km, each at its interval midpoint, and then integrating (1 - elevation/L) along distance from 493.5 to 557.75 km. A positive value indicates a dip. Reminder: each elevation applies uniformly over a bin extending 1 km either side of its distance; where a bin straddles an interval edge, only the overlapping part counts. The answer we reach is 2.0 km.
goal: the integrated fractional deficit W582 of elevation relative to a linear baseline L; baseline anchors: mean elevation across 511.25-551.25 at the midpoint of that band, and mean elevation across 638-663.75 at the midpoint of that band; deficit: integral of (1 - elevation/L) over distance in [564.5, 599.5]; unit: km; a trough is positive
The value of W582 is -0.9 km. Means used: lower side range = 21.9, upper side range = 20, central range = 21.6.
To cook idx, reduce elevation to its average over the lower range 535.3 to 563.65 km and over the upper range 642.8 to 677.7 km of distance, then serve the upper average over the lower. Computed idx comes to 0.79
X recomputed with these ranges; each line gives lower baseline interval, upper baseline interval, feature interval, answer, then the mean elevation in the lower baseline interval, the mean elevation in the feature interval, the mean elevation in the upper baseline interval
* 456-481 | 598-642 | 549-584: 0.2 km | 24.3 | 21.9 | 20.8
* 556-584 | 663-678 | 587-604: -1.2 km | 22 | 21.2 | 13.6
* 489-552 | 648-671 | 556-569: -0.6 km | 22.4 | 22.2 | 18.6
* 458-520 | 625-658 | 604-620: 0.3 km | 23.5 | 20.7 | 20.4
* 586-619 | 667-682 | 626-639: -2.4 km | 20.9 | 21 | 13.2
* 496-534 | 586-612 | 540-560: 0.1 km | 22.4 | 21.7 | 21.1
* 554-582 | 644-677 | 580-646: -4.2 km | 22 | 20.9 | 17.2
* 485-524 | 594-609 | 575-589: 0.2 km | 22.9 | 21.1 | 21.1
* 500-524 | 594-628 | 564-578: -0.5 km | 22.3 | 22.3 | 20.9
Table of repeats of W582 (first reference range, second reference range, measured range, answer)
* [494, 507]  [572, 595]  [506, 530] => 1.17 km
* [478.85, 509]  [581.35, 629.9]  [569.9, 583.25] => -0.09 km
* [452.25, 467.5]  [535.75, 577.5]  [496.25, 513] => 0.43 km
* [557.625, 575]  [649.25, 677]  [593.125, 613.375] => -0.88 km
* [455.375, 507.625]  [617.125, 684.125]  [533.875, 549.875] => 0.15 km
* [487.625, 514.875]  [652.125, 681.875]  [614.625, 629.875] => -2.38 km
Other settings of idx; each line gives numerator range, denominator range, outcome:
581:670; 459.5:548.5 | 0.89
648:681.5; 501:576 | 0.76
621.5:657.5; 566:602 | 0.95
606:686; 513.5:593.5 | 0.87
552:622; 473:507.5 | 0.90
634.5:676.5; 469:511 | 0.76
